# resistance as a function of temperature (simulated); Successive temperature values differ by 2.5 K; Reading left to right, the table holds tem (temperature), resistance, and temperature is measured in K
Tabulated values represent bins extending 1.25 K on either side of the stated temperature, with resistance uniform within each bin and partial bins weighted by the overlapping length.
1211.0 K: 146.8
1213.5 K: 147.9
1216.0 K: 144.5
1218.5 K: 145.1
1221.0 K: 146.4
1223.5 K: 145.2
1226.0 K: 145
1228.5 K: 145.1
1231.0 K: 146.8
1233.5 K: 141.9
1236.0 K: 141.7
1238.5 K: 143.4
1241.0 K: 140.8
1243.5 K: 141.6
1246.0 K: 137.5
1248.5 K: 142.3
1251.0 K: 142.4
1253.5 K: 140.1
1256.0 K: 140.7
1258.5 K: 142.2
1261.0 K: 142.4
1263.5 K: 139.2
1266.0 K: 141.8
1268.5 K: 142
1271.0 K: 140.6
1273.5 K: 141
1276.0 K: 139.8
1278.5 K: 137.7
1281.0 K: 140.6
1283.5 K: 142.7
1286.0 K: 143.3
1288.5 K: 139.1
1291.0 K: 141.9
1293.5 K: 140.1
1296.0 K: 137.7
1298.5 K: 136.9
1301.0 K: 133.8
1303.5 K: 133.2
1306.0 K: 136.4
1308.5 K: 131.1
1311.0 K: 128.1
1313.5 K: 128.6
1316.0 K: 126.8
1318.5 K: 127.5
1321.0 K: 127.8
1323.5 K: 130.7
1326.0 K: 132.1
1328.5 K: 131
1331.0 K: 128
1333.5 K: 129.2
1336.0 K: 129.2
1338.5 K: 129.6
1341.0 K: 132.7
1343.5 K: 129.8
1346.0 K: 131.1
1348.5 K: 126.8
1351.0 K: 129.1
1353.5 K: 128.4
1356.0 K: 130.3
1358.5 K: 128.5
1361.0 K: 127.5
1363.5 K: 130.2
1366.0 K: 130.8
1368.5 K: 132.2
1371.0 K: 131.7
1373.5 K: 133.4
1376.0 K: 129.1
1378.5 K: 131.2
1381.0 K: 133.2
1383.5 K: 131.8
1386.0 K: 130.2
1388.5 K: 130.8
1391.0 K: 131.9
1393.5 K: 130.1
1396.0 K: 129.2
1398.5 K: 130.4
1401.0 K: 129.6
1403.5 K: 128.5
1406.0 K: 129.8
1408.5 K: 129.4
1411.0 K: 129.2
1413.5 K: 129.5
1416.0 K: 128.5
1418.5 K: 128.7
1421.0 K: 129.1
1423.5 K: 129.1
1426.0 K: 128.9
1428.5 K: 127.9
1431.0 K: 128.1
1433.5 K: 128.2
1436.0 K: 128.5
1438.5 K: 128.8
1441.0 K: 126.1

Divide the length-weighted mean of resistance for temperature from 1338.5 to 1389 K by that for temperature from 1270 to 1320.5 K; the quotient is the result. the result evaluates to 1.0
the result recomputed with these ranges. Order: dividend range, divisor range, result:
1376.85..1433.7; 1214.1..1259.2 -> 0.91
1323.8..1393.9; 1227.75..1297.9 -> 0.92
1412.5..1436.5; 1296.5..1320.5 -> 0.98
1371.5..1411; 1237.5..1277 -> 0.93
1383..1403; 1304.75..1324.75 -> 1.01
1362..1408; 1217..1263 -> 0.92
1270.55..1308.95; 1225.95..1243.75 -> 0.97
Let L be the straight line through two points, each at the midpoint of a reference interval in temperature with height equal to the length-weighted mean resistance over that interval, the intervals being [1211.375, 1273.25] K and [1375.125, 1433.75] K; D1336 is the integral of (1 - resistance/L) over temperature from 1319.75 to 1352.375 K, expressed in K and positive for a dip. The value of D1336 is 1.3 K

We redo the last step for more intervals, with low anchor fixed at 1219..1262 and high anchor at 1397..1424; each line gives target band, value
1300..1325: 1.2 K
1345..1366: 0.7 K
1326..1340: 0.6 K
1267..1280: 0.0 K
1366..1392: 0.0 K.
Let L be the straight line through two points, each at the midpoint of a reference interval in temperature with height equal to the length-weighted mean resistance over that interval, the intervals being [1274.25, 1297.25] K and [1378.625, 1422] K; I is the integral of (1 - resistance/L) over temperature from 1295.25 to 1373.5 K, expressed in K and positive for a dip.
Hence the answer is 3.1 K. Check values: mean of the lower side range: 140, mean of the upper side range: 130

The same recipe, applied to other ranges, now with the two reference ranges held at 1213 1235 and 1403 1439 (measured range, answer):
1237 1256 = 0.3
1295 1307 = 0.3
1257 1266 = 0.0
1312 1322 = 0.7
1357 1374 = 0.4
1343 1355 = 0.5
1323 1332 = 0.4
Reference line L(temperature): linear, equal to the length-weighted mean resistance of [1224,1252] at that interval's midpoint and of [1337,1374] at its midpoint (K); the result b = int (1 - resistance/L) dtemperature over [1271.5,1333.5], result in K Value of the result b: 0.46 K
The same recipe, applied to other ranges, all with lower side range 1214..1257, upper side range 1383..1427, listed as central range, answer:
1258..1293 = -0.3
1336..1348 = 0.4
